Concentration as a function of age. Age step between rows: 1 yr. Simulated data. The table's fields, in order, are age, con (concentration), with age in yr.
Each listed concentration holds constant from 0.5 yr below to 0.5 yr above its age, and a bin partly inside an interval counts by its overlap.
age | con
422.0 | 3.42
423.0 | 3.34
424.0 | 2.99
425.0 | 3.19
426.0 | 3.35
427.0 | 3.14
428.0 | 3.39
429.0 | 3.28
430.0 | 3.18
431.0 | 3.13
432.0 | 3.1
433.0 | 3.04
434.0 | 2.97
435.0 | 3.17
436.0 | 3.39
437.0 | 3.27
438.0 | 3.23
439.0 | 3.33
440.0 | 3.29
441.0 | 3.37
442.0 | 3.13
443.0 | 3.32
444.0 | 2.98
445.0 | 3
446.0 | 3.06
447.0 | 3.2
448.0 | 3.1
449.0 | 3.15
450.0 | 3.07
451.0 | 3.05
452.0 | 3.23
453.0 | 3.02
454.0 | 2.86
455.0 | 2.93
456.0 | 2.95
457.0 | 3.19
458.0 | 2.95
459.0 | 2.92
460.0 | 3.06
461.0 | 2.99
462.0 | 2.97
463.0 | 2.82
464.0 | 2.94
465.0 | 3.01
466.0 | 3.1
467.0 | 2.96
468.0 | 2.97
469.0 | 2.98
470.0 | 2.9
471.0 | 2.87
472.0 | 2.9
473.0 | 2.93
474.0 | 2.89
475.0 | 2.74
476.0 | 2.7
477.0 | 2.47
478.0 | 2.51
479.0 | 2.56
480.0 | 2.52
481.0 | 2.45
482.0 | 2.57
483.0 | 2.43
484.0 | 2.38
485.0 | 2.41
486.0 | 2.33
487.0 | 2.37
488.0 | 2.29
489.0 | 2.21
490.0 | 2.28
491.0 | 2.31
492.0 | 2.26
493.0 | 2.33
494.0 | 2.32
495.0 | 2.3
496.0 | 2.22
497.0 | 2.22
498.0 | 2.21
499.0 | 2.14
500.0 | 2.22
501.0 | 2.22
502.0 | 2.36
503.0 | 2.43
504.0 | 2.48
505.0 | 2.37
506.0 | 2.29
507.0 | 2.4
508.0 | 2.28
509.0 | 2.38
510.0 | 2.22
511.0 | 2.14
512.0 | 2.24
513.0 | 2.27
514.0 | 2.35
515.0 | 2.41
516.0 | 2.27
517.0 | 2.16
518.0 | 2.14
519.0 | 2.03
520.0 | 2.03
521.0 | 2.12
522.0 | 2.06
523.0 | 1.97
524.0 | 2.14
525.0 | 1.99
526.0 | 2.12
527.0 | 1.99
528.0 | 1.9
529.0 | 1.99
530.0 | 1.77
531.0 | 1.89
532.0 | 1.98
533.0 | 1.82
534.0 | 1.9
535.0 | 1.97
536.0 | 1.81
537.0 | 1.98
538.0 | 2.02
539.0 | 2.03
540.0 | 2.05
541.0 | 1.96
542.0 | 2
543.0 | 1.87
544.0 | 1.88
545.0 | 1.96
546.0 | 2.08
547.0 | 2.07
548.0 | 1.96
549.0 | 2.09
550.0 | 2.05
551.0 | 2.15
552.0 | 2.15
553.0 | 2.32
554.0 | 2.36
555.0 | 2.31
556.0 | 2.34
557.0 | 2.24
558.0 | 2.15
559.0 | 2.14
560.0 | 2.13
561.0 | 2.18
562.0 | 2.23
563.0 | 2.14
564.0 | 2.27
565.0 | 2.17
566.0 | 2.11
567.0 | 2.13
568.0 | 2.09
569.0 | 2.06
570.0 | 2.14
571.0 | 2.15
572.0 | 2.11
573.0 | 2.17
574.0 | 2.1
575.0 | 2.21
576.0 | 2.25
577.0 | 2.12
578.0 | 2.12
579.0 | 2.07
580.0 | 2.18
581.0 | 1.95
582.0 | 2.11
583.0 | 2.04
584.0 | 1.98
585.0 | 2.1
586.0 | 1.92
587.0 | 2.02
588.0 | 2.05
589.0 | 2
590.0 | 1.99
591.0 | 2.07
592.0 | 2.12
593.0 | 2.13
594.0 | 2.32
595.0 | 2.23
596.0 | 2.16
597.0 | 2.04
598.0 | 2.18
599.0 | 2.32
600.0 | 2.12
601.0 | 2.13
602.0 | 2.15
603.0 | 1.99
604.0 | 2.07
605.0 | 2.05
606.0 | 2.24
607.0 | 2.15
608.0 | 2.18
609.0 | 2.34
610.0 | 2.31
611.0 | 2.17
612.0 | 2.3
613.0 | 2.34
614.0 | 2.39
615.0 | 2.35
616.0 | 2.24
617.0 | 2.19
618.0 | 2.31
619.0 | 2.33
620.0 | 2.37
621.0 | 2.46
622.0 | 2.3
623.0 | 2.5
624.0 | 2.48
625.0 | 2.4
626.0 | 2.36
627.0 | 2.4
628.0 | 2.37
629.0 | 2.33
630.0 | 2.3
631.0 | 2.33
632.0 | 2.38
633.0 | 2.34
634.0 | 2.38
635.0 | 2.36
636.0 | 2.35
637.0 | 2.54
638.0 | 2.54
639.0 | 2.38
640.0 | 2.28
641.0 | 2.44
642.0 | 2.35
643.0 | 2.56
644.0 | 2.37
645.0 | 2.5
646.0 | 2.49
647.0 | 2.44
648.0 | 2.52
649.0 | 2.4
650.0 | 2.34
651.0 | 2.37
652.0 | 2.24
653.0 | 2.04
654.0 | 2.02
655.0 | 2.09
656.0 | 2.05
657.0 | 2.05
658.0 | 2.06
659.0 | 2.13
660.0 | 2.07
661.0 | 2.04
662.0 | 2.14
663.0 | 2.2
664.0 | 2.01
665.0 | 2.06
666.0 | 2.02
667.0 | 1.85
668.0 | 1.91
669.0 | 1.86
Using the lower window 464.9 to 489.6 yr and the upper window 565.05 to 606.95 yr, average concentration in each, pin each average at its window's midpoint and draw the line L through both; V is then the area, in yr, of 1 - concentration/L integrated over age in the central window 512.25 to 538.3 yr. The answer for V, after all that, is 4.0 yr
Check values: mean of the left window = 2.65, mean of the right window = 2.11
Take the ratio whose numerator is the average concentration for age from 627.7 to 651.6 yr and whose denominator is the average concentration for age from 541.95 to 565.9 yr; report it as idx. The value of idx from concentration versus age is 1.12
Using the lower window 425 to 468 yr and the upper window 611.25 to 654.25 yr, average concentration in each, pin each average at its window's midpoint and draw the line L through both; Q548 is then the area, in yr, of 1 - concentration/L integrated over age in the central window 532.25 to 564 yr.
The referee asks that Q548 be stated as 7.3 yr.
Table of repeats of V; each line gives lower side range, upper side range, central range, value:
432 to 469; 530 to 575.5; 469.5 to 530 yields 6.4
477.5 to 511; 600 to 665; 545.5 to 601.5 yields 4.2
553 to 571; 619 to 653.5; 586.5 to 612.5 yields 1.6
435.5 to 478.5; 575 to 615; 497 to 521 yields 3.8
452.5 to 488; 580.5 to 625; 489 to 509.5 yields 2.7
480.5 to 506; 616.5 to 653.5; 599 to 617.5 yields 1.2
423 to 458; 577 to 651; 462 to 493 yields 3.4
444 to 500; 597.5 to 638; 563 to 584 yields 2.6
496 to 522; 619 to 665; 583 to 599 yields 1.4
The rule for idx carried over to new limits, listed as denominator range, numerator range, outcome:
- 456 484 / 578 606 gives 0.74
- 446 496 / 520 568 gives 0.75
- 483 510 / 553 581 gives 0.94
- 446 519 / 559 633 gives 0.85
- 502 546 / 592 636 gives 1.08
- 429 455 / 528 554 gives 0.63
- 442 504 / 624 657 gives 0.87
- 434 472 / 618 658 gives 0.76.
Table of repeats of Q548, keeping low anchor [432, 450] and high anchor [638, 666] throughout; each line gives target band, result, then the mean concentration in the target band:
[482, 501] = 4.2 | 2.3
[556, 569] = 2.3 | 2.17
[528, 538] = 3.1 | 1.91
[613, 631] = 0.2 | 2.36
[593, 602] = 1.1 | 2.18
